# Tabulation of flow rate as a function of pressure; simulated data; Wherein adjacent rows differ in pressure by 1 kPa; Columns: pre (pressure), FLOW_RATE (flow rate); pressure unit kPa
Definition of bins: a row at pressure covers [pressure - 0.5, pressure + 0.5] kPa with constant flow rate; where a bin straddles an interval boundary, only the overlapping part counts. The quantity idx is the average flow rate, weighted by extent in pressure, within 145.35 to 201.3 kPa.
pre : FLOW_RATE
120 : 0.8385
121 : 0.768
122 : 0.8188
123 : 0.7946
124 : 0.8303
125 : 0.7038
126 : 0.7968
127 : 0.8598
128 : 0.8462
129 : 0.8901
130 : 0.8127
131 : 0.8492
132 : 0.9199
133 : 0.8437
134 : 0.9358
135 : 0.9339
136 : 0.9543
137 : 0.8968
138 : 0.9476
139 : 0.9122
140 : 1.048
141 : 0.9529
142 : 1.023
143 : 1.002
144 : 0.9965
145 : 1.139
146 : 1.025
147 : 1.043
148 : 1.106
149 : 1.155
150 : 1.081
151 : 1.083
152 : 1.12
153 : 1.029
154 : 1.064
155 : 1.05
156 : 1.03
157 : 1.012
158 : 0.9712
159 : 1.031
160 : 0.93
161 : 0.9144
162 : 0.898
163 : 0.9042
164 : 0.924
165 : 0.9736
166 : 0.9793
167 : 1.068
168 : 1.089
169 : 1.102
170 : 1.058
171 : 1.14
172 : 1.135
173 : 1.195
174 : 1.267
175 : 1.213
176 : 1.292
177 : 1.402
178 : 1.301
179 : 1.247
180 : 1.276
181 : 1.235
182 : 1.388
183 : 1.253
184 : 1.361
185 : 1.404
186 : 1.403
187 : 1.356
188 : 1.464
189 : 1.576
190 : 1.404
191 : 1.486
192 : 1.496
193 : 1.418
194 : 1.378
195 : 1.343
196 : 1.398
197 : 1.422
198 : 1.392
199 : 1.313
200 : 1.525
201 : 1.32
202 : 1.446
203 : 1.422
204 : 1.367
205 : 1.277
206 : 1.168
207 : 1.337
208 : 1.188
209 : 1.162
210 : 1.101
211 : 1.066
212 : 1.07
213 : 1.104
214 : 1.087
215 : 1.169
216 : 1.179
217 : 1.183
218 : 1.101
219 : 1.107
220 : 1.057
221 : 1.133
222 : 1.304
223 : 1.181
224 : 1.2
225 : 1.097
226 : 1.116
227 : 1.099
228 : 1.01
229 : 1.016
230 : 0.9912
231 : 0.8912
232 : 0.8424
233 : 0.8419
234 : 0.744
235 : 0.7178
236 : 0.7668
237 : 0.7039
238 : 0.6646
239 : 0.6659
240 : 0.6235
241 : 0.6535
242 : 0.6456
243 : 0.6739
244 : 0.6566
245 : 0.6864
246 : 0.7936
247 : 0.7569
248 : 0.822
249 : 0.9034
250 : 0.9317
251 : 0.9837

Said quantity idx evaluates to 1.2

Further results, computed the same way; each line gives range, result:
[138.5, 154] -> 1.05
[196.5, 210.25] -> 1.32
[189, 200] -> 1.42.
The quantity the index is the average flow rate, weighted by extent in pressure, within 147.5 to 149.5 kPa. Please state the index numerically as 1.13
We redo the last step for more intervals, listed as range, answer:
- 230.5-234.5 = 0.83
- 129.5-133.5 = 0.856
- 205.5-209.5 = 1.21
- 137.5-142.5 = 0.977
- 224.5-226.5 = 1.11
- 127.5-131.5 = 0.85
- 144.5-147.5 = 1.07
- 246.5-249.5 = 0.827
